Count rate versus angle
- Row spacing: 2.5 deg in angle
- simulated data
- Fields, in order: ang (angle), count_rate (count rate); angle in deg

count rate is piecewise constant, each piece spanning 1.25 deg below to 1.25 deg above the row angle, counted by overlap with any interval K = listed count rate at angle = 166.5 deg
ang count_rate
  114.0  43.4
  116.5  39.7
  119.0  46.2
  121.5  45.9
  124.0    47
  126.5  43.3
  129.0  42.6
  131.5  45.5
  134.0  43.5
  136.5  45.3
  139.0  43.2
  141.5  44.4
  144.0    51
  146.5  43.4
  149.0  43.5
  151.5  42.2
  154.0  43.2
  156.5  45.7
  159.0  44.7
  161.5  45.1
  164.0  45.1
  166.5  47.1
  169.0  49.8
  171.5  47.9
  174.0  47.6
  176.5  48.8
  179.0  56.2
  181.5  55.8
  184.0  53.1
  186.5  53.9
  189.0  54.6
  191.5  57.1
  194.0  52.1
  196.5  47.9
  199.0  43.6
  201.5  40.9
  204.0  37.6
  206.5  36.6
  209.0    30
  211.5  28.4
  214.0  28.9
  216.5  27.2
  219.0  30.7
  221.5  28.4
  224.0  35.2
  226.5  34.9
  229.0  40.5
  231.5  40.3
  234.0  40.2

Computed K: 47.1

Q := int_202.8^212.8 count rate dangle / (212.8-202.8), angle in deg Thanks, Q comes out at 33.1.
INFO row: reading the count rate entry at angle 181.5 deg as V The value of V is 55.8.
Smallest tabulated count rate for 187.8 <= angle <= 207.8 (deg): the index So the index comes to 36.6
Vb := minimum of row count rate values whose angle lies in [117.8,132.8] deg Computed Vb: 42.6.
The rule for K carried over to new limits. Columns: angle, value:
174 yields 47.6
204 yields 37.6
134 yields 43.5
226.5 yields 34.9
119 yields 46.2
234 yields 40.2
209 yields 30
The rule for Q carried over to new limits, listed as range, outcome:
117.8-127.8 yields 45.6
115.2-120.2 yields 42.9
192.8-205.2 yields 44.4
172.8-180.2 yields 50.9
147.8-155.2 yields 43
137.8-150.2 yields 45.1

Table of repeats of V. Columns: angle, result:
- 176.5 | 48.8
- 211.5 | 28.4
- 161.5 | 45.1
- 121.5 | 45.9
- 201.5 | 40.9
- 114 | 43.4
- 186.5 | 53.9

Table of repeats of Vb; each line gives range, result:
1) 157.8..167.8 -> 44.7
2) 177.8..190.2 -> 53.1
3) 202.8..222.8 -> 27.2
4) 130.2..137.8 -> 43.5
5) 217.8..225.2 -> 28.4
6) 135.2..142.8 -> 43.2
